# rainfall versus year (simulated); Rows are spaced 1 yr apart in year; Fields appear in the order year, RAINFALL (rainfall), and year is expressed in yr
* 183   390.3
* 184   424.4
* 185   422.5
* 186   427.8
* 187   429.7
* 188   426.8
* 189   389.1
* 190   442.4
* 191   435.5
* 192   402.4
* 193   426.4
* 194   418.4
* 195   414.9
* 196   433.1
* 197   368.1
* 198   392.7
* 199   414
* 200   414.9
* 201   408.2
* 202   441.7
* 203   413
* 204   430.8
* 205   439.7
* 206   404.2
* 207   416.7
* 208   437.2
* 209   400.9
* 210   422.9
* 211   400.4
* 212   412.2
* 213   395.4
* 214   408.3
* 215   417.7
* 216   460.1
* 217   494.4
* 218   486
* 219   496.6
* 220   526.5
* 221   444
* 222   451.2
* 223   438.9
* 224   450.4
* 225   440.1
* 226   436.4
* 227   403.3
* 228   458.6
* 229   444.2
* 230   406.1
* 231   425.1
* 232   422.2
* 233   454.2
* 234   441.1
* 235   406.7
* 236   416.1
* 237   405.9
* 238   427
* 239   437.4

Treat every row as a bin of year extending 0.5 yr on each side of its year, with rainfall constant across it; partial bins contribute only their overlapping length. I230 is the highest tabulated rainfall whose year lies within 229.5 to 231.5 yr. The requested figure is 425.1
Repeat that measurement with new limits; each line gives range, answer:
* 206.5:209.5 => 437.2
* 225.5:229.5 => 458.6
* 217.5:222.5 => 526.5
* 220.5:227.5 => 451.2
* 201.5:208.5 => 441.7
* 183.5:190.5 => 442.4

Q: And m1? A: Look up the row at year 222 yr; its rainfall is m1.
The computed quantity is 451.2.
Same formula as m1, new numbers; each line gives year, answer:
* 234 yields 441.1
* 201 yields 408.2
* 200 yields 414.9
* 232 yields 422.2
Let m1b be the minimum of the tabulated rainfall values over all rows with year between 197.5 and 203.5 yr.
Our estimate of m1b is 392.7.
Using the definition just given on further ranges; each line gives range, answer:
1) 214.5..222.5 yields 417.7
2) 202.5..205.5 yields 413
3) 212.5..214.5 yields 395.4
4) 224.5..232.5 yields 403.3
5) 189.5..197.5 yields 368.1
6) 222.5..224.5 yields 438.9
